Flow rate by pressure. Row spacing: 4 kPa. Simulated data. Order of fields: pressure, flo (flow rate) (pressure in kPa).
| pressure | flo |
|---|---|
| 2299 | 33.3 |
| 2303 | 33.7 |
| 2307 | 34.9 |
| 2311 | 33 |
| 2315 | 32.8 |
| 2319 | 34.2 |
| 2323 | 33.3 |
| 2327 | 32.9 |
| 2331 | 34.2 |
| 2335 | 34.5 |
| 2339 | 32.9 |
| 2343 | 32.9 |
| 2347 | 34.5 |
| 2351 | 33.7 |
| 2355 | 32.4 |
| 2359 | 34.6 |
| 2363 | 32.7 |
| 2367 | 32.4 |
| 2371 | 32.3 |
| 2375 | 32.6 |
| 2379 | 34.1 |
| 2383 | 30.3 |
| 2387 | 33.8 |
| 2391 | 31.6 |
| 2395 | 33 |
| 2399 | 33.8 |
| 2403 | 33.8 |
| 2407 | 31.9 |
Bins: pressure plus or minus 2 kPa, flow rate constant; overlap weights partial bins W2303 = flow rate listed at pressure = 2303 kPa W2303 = 33.7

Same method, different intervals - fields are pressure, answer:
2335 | 34.5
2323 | 33.3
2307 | 34.9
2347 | 34.5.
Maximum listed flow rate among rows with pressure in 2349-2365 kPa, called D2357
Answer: 34.6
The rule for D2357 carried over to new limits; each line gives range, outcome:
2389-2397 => 33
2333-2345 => 34.5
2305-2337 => 34.9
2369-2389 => 34.1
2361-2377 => 32.7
